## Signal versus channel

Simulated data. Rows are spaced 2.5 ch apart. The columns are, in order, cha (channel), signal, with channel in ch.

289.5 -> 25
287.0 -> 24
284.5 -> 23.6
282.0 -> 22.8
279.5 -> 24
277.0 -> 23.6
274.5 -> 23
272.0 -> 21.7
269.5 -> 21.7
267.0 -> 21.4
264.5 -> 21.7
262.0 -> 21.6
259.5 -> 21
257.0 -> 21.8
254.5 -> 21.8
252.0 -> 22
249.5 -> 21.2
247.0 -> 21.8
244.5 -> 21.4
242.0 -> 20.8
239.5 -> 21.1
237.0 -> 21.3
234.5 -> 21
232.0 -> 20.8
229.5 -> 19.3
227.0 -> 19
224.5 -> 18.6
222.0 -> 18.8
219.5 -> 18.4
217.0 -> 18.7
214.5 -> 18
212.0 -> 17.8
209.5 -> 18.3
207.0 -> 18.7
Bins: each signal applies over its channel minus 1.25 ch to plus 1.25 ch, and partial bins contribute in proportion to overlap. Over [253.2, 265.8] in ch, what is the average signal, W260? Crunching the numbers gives 21.6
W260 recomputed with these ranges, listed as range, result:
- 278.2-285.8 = 23.5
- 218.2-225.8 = 18.6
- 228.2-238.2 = 20.6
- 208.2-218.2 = 18.2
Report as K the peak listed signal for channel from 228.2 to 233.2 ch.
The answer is 20.8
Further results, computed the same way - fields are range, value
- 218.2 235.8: 21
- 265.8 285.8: 24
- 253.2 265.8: 21.8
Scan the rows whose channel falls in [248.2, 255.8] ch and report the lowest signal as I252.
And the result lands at 21.2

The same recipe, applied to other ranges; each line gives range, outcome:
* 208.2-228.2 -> 17.8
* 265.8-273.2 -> 21.4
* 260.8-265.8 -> 21.6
